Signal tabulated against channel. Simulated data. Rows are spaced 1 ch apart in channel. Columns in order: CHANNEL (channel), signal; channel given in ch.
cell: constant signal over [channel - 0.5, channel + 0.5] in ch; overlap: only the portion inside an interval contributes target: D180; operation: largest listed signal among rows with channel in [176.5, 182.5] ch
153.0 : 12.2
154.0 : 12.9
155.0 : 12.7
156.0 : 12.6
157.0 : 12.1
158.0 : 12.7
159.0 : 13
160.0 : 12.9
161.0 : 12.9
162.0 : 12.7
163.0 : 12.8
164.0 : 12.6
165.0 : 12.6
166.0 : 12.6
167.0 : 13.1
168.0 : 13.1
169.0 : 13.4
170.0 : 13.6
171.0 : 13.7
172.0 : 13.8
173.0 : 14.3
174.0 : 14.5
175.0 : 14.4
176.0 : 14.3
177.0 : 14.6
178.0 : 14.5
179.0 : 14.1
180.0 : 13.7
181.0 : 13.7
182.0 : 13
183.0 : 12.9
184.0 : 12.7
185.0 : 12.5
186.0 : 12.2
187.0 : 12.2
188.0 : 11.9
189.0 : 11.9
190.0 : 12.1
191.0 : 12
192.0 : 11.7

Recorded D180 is 14.6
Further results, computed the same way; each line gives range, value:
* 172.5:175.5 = 14.5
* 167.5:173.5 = 14.3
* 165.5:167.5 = 13.1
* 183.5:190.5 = 12.7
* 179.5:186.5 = 13.7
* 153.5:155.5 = 12.9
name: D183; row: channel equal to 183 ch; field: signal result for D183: 12.9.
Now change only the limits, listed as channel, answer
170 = 13.6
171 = 13.7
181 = 13.7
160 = 12.9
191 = 12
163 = 12.8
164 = 12.6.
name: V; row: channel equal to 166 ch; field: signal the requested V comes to 12.6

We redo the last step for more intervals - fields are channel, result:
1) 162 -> 12.7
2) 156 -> 12.6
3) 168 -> 13.1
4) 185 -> 12.5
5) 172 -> 13.8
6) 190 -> 12.1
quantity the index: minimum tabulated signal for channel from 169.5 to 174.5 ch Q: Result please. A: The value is 13.6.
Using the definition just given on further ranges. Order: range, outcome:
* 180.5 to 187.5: 12.2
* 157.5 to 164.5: 12.6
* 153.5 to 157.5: 12.1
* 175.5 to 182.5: 13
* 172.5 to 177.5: 14.3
